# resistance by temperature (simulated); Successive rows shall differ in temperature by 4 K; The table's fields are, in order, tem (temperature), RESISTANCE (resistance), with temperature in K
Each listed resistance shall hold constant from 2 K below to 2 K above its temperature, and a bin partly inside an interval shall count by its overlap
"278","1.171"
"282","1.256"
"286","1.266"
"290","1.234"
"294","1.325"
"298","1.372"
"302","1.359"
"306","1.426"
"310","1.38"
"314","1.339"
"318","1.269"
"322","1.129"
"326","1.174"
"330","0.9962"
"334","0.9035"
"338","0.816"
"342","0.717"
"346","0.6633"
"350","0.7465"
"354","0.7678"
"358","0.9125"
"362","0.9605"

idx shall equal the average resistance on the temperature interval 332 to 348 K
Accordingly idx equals 0.775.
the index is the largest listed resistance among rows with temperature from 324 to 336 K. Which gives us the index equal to 1.174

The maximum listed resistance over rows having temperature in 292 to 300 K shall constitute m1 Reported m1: 1.372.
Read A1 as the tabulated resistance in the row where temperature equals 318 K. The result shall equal 1.269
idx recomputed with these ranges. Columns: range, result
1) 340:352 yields 0.709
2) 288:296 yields 1.28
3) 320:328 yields 1.15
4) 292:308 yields 1.37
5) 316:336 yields 1.09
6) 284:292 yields 1.25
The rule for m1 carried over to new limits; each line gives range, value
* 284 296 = 1.325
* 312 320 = 1.339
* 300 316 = 1.426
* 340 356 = 0.7678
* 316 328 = 1.269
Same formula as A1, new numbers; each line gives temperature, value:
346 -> 0.6633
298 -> 1.372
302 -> 1.359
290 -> 1.234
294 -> 1.325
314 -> 1.339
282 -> 1.256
